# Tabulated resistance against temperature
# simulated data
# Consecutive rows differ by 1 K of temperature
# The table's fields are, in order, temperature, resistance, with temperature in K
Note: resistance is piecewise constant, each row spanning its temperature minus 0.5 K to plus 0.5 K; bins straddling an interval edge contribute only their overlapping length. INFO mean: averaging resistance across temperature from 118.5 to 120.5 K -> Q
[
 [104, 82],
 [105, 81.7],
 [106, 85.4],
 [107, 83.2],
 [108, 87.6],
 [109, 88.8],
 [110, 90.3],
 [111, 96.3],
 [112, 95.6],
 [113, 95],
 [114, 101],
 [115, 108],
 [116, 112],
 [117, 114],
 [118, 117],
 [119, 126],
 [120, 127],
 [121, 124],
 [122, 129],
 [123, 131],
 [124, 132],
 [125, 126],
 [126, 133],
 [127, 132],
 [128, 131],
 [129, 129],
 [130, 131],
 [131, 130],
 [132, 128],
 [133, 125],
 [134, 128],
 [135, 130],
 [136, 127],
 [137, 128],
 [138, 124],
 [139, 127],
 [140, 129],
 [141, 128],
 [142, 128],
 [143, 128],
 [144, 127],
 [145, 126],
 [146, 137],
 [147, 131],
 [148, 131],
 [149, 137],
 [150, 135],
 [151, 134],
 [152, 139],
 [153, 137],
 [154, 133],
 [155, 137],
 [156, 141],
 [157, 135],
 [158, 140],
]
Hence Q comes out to 126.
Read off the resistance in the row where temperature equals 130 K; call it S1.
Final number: 131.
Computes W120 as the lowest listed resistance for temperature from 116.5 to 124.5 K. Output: 114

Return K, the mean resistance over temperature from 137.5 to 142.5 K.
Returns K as 127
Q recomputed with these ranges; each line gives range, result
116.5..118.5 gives 116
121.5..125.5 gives 130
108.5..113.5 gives 93.2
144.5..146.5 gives 132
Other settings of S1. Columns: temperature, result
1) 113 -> 95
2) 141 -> 128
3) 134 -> 128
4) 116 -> 112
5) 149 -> 137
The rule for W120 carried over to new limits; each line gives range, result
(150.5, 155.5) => 133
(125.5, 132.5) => 128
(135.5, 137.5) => 127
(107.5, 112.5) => 87.6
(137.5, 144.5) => 124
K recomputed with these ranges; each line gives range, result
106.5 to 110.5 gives 87.5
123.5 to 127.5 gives 131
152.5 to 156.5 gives 137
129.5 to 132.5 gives 130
